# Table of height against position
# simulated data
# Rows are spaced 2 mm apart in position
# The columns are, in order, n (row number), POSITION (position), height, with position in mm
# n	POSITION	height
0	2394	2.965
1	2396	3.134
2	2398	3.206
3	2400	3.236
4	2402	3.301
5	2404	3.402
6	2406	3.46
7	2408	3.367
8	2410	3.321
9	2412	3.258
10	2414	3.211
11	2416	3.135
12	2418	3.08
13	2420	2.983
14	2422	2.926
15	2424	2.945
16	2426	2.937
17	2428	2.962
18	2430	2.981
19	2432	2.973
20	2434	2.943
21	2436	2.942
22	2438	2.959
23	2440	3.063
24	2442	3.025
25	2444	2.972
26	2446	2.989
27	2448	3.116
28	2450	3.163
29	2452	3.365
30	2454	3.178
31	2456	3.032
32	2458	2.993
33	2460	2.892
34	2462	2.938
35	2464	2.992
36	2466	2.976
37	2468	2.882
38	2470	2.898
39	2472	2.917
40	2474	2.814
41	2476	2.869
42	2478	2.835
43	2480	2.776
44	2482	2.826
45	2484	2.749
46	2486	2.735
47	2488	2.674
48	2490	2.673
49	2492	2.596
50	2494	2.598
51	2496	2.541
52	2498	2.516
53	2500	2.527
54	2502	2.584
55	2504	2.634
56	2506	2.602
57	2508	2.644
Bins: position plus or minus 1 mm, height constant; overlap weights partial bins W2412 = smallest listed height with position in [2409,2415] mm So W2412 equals 3.211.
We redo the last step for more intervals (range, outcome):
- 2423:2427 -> 2.937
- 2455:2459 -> 2.993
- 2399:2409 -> 3.236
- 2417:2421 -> 2.983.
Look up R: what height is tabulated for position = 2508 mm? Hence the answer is 2.644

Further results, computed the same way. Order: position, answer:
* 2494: 2.598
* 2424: 2.945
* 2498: 2.516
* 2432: 2.973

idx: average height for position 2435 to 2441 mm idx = 2.99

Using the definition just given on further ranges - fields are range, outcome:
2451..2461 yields 3.09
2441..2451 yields 3.05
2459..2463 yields 2.92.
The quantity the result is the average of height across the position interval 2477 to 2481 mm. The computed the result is 2.81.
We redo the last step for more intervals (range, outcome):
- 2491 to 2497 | 2.58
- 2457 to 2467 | 2.96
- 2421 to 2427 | 2.94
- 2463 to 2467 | 2.98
